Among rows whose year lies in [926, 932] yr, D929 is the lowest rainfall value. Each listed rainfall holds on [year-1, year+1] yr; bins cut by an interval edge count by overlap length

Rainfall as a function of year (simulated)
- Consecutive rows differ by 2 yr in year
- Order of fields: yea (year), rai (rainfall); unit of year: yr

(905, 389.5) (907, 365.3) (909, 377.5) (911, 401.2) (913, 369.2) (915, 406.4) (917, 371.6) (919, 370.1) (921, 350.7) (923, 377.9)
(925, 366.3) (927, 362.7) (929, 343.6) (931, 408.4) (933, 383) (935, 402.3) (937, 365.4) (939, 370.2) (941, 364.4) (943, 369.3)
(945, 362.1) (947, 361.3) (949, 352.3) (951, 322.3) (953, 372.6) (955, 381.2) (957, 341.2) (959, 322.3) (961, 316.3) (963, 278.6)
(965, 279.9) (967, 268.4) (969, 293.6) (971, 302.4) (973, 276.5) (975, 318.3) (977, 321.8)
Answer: 343.6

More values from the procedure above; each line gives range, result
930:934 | 383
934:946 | 362.1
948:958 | 322.3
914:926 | 350.7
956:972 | 268.4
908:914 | 369.2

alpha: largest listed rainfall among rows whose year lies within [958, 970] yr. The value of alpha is 322.3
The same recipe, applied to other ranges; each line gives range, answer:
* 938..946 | 370.2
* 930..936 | 408.4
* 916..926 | 377.9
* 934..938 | 402.3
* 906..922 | 406.4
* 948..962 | 381.2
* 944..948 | 362.1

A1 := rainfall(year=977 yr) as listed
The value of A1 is 321.8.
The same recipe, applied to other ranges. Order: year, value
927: 362.7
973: 276.5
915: 406.4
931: 408.4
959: 322.3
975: 318.3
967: 268.4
